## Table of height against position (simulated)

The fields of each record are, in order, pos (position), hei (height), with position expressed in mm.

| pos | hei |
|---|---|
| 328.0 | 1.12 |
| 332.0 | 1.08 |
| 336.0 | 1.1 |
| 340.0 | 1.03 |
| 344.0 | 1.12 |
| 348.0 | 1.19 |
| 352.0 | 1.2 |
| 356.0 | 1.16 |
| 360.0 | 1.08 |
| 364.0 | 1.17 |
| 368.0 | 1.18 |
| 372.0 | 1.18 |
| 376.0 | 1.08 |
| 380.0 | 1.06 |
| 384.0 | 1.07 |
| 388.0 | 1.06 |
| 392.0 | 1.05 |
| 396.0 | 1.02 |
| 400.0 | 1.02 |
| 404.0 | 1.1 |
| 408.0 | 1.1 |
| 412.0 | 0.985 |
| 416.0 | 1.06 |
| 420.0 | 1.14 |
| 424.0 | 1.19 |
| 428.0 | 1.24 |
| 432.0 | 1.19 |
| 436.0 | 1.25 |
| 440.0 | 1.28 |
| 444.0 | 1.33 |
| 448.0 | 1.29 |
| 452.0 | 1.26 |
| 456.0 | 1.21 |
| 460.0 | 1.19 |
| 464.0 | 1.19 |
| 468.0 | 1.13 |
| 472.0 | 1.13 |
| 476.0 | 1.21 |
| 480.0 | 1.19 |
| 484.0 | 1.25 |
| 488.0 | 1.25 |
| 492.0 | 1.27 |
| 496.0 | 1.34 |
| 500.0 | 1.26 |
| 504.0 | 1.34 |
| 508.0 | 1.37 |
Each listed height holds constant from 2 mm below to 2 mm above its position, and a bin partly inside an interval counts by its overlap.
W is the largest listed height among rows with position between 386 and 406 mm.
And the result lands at 1.1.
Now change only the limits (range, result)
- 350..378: 1.2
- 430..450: 1.33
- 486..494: 1.27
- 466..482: 1.21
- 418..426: 1.19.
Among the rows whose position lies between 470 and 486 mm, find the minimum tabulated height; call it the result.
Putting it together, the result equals 1.13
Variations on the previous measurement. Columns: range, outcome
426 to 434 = 1.19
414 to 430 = 1.06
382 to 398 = 1.02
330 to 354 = 1.03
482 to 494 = 1.25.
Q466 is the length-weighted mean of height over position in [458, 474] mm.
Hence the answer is 1.16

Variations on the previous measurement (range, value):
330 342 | 1.07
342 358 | 1.17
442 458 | 1.27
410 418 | 1.02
